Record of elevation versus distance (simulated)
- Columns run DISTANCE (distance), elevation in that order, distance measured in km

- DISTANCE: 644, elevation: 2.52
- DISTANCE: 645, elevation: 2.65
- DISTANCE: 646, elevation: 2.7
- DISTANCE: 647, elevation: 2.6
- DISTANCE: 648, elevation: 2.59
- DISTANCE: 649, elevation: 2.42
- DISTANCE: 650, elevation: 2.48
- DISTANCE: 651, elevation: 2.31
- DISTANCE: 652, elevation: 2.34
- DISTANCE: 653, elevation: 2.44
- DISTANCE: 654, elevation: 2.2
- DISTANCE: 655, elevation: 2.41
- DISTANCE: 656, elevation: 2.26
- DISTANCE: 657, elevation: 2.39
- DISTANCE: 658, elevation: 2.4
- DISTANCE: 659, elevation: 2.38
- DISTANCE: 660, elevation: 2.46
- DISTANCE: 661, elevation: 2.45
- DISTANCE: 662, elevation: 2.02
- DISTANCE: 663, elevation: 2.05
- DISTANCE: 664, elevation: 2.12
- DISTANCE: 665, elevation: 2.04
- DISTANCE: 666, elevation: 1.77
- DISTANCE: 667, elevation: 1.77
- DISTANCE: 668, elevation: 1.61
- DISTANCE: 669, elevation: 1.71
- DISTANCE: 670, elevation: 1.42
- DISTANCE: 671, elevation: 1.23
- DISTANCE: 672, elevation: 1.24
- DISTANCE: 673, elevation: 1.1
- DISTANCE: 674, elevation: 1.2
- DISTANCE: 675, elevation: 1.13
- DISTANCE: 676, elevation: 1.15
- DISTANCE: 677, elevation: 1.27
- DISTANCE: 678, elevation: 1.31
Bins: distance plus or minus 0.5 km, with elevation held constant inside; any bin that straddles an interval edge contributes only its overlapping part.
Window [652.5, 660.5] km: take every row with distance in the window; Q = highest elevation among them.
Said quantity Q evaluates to 2.46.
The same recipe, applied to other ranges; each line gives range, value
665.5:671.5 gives 1.77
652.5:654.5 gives 2.44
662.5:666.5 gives 2.12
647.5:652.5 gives 2.59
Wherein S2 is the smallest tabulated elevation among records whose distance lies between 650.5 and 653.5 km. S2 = 2.31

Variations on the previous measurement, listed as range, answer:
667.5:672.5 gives 1.23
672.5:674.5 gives 1.1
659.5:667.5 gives 1.77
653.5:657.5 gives 2.2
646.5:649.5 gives 2.42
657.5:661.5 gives 2.38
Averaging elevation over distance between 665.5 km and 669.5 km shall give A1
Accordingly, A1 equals 1.72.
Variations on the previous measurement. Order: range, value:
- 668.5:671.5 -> 1.45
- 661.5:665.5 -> 2.06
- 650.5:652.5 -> 2.33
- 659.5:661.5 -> 2.46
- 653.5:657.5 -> 2.32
